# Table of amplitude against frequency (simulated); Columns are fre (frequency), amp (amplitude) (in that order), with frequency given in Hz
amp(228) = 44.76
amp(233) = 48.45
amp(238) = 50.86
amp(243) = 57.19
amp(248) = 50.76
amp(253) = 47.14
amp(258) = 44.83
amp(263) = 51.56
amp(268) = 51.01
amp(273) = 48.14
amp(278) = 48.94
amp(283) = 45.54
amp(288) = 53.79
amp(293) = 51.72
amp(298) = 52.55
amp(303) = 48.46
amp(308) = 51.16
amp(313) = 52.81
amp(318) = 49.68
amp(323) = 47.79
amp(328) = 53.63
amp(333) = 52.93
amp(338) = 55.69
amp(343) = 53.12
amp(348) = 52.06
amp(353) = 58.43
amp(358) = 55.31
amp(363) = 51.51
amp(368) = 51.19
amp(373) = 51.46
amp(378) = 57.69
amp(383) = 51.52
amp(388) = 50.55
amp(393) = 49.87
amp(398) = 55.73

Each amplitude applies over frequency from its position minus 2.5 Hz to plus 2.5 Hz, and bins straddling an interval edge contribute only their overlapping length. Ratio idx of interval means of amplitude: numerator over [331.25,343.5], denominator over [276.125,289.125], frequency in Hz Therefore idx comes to 1.10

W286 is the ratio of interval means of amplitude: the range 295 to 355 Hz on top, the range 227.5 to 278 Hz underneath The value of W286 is 1.1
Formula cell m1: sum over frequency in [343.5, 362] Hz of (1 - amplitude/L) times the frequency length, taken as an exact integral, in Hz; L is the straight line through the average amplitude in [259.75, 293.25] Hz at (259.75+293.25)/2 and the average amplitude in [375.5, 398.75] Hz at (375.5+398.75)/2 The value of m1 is -1.0 Hz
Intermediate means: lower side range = 49.9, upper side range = 52.9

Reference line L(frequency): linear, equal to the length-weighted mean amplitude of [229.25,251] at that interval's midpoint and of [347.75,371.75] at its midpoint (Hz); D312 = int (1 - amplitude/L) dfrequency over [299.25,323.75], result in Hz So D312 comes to 1.15 Hz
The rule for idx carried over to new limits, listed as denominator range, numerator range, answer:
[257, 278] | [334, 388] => 1.09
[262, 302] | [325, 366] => 1.07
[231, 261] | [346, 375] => 1.07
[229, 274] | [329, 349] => 1.07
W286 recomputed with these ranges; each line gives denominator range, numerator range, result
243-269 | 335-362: 1.10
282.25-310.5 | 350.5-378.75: 1.06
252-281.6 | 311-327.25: 1.04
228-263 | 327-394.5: 1.07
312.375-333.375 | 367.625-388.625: 1.03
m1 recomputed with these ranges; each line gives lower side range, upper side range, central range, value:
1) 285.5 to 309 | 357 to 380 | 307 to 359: -0.5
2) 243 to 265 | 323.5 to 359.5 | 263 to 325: 1.6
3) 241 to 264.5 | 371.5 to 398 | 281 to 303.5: 0.1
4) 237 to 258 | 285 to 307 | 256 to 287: 1.5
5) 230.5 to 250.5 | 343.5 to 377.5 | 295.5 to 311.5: 0.6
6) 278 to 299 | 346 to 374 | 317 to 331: 0.4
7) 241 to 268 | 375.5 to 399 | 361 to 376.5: 0.2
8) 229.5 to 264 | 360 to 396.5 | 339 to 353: -0.6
